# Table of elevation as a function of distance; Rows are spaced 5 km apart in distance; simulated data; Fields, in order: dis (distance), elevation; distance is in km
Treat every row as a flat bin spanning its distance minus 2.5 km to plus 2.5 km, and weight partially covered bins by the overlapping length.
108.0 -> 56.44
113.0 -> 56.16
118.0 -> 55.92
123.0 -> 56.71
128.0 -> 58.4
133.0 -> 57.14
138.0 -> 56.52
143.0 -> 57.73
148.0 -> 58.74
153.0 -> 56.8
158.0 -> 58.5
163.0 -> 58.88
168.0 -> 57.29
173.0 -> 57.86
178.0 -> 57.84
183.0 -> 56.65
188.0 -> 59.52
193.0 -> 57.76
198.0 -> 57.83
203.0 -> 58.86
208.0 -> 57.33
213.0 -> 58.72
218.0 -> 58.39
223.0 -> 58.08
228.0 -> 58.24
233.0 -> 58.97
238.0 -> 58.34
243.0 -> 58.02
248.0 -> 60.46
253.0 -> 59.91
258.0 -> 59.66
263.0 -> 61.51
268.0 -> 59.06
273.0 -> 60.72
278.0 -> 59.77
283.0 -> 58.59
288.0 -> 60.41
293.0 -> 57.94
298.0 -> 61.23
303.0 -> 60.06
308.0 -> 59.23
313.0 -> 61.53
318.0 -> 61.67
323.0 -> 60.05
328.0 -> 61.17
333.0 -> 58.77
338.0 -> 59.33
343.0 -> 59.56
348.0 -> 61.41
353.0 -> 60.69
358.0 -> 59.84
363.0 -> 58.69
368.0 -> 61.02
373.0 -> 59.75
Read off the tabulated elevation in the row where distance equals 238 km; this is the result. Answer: 58.34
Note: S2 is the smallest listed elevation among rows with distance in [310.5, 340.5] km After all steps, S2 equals 58.77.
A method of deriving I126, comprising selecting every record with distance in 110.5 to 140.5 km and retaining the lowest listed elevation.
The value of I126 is 55.92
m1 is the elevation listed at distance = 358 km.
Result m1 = 59.84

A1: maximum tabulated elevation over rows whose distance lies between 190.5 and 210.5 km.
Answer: 58.86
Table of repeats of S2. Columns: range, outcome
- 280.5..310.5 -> 57.94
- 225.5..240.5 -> 58.24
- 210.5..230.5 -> 58.08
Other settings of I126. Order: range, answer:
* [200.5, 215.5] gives 57.33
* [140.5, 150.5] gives 57.73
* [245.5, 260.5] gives 59.66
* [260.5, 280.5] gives 59.06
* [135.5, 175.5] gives 56.52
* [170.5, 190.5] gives 56.65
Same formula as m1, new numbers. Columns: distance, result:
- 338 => 59.33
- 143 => 57.73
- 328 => 61.17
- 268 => 59.06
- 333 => 58.77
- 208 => 57.33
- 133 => 57.14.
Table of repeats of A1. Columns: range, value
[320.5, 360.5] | 61.41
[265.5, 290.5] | 60.72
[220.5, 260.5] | 60.46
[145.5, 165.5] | 58.88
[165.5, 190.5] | 59.52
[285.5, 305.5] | 61.23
